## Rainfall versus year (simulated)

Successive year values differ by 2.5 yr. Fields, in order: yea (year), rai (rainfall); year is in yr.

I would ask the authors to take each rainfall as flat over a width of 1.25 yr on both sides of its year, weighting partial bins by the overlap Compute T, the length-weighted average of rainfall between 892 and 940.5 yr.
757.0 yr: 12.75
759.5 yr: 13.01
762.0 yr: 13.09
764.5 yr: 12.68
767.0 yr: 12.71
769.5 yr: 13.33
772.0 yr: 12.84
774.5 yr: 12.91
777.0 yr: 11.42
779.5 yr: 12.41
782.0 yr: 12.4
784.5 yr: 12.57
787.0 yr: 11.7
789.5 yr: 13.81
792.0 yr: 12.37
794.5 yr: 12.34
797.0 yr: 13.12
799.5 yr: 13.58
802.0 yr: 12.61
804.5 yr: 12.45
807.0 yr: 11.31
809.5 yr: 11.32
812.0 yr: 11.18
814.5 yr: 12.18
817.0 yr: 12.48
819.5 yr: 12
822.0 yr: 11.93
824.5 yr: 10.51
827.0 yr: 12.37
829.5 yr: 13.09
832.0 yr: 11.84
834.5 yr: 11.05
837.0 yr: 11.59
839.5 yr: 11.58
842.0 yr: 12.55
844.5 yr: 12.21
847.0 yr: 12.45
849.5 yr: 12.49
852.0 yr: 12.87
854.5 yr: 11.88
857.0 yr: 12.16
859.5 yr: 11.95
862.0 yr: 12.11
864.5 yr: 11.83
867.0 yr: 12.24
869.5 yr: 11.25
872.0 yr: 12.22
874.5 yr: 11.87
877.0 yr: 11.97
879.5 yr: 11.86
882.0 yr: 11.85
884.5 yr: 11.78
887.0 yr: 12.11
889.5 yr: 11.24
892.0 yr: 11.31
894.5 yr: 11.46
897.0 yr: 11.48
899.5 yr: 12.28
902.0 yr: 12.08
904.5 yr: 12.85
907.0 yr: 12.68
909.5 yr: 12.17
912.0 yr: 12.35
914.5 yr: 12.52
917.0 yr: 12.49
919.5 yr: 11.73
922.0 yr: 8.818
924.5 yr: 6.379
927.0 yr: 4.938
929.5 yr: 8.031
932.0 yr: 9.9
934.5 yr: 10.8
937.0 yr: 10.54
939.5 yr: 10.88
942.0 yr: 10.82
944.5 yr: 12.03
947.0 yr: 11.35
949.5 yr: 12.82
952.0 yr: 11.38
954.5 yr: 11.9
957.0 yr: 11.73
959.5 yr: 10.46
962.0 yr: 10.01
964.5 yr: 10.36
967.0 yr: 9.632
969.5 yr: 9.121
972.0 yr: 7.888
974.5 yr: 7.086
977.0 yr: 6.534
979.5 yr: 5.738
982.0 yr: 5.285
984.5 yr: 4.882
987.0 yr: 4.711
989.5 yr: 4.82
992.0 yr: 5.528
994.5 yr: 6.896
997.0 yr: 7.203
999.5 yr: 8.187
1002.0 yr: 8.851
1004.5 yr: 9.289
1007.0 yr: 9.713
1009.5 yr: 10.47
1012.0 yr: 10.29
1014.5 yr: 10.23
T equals 10.8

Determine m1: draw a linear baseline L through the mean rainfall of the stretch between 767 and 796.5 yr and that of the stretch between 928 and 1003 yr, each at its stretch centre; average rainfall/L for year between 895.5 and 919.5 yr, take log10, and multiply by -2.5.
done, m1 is -0.22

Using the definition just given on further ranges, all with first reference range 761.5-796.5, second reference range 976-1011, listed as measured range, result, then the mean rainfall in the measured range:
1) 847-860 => -0.15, 12.3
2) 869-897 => -0.18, 11.7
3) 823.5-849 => -0.08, 12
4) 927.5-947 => -0.21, 10.3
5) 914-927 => -0.09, 9.74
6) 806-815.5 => 0.03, 11.5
